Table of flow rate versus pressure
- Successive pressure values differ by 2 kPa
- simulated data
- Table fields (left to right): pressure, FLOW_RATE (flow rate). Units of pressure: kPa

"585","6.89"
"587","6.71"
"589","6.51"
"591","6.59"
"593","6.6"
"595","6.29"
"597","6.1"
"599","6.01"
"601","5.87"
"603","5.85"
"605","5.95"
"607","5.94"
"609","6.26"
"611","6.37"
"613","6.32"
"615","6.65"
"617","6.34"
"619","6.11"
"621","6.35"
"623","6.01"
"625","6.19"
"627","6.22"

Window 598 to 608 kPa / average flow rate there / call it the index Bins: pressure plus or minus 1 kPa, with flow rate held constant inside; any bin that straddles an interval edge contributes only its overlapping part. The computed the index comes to 5.92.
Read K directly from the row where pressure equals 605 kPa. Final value 5.95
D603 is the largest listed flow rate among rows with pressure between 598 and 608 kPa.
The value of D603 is 6.01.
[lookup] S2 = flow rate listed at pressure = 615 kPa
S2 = 6.65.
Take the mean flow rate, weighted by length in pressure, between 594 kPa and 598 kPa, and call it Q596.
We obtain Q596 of 6.2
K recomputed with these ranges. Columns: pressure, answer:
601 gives 5.87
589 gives 6.51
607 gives 5.94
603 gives 5.85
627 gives 6.22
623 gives 6.01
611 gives 6.37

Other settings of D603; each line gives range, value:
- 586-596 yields 6.71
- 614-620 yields 6.65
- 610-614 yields 6.37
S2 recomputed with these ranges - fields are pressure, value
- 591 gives 6.59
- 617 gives 6.34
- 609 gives 6.26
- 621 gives 6.35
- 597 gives 6.1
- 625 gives 6.19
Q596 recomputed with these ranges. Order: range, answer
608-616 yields 6.4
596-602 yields 5.99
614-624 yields 6.29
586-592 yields 6.6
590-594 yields 6.59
